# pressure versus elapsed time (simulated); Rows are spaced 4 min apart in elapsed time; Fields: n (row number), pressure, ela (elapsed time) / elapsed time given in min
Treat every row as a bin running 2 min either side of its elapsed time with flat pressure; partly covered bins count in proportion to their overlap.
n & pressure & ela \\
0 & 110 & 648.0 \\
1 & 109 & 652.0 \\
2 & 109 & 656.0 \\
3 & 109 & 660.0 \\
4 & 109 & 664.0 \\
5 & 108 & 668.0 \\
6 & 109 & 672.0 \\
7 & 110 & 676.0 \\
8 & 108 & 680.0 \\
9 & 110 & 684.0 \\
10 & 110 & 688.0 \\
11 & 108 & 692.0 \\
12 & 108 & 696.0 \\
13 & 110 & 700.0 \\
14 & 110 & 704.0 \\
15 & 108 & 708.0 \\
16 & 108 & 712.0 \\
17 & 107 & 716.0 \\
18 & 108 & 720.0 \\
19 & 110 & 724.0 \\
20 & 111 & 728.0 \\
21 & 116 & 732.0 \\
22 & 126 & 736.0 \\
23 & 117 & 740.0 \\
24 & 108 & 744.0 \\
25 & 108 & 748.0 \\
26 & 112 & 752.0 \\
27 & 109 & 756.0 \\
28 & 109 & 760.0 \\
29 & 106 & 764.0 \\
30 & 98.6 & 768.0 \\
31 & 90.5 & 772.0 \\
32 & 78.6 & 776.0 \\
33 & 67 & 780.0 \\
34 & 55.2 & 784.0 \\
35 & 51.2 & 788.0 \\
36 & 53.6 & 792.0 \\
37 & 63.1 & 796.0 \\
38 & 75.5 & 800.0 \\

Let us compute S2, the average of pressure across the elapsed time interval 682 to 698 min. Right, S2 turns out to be 109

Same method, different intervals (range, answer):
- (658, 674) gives 109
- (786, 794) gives 52.4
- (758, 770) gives 105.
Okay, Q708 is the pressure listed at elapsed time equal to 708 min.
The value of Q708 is 108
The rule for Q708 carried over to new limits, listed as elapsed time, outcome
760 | 109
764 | 106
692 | 108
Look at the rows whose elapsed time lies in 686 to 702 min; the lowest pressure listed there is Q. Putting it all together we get 108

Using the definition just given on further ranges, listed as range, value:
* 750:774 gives 90.5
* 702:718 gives 107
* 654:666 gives 109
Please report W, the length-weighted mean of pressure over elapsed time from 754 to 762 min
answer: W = 109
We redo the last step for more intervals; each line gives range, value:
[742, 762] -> 109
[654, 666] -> 109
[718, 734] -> 111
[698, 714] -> 109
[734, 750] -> 115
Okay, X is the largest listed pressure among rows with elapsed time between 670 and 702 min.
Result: 110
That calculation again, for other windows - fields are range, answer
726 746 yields 126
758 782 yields 109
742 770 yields 112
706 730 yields 111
